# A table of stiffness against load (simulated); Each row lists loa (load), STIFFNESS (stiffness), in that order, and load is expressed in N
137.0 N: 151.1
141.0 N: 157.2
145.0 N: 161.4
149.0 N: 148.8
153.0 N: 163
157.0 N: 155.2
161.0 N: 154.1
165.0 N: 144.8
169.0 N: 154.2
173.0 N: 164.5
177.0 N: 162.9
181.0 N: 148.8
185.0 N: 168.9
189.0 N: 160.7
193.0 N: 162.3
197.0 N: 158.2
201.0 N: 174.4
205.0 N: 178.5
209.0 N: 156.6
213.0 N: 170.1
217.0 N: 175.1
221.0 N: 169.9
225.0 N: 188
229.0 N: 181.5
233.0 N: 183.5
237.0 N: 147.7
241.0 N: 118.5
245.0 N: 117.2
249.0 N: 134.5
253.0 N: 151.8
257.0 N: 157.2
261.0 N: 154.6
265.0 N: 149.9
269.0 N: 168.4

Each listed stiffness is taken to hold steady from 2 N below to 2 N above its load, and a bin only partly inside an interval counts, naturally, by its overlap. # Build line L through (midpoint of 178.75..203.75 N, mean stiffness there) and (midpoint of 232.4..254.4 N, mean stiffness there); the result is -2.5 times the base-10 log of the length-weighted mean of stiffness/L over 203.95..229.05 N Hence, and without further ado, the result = -0.15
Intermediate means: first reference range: 163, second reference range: 139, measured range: 174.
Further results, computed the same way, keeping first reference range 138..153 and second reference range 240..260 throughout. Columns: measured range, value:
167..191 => -0.07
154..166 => 0.01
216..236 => -0.25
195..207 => -0.16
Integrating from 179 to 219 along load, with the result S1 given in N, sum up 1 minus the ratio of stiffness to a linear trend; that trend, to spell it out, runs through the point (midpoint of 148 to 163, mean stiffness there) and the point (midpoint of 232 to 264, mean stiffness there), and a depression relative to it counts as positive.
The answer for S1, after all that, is -4.0 N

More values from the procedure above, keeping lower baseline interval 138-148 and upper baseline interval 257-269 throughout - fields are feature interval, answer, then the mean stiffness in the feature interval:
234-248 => 2.1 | 132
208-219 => -0.8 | 168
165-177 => 0.0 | 158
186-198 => -0.3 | 161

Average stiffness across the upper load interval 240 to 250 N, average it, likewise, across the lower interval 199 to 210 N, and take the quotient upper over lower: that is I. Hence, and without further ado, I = 0.72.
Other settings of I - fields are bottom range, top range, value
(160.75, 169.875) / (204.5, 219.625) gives 1.13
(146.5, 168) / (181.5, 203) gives 1.07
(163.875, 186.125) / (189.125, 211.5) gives 1.05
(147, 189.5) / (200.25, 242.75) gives 1.07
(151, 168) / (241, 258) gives 0.89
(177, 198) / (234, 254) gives 0.85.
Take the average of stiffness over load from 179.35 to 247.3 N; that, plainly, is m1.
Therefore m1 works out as 162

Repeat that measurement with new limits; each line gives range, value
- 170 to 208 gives 164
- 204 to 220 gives 170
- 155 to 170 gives 152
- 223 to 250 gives 154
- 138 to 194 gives 157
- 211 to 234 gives 178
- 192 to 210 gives 167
